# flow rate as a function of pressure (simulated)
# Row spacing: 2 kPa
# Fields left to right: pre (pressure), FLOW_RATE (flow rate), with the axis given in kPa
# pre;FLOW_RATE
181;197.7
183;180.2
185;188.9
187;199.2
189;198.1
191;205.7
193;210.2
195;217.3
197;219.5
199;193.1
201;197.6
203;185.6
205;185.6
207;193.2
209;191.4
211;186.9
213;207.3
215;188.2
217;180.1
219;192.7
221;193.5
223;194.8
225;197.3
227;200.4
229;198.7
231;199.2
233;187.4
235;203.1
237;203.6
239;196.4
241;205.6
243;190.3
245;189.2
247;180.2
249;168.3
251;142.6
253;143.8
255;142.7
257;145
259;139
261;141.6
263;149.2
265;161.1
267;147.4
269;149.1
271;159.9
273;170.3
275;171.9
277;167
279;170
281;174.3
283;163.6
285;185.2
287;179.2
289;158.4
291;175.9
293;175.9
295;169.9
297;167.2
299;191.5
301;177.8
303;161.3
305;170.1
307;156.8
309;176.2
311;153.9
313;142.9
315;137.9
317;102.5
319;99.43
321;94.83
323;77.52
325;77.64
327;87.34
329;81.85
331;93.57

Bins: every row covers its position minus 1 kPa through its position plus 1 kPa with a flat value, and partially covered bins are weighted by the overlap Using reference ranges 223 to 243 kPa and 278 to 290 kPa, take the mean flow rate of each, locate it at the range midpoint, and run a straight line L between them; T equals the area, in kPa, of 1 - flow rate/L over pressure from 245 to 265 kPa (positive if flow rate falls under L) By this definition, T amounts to 3.7 kPa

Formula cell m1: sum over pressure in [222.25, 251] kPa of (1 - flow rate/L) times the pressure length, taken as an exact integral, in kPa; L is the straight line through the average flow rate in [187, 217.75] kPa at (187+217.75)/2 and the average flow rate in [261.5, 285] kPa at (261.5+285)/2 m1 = -1.8 kPa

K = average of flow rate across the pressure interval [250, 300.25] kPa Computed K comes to 162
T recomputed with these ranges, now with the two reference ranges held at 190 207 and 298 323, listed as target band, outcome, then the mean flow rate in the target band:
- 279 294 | -1.6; 173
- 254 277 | 1.9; 153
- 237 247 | -0.9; 195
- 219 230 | -0.5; 197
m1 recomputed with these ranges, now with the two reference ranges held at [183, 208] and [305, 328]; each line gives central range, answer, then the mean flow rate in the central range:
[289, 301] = -3.56 kPa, 175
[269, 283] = -1.92 kPa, 167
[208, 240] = -2.65 kPa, 195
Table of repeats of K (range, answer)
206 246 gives 195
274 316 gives 168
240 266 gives 161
